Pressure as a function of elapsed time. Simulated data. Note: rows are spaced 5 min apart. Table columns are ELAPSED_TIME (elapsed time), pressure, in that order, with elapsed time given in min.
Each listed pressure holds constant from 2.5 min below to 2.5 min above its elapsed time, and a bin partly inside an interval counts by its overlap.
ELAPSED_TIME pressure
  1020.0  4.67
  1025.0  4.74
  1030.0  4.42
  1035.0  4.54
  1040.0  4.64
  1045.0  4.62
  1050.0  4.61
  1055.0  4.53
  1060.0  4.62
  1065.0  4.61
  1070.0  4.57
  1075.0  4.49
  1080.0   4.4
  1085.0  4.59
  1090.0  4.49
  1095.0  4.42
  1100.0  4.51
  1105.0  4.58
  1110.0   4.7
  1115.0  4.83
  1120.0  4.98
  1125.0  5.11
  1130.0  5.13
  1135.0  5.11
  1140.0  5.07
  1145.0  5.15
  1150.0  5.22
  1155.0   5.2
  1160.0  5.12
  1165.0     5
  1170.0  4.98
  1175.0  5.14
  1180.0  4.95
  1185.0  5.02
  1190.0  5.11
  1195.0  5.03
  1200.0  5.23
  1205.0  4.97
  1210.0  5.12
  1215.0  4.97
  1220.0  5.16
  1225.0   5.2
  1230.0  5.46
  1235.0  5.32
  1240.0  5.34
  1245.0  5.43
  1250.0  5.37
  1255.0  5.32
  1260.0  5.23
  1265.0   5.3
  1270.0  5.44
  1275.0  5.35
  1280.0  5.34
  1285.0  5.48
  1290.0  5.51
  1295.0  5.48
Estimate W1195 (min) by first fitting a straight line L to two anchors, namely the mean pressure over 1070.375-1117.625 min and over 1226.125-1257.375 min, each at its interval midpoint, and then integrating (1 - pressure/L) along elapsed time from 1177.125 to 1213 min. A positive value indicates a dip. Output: 0.3 min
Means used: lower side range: 4.56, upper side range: 5.37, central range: 5.06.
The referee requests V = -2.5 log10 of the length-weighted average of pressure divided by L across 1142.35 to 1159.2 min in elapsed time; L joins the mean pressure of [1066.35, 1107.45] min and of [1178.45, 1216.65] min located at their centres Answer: -0.08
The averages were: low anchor 4.51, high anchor 5.05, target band 5.18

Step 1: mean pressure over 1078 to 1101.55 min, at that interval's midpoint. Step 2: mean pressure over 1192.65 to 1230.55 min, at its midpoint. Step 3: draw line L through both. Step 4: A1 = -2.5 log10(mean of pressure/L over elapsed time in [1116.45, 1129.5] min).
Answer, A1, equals -0.09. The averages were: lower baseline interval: 4.48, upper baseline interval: 5.13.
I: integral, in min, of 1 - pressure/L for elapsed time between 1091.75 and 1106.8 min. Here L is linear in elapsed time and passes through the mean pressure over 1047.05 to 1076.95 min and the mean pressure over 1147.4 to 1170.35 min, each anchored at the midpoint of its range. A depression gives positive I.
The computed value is 0.9 min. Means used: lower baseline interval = 4.57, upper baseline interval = 5.12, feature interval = 4.5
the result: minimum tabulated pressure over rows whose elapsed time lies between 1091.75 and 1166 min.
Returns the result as 4.42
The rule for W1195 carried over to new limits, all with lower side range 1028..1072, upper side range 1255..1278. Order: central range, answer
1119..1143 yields -1.1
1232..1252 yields -0.5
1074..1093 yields 0.8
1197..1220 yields 0.2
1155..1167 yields -0.3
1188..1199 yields 0.0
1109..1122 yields -0.1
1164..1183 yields -0.1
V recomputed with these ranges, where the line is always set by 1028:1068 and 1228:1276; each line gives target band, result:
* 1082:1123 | 0.033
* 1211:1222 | 0.032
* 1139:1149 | -0.041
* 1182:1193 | 0.011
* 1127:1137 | -0.048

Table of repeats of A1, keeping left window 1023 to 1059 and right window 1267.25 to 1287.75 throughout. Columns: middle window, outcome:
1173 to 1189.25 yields 0.01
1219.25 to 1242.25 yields -0.01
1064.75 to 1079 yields 0.04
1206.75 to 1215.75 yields 0.03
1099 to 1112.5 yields 0.05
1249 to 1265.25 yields 0.01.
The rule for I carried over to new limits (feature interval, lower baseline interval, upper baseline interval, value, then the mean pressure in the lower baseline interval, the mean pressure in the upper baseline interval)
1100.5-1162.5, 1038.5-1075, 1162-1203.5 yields -1.68 min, 4.59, 5.06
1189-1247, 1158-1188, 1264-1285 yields -0.09 min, 5.03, 5.38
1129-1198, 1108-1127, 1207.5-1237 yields -0.73 min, 4.9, 5.2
